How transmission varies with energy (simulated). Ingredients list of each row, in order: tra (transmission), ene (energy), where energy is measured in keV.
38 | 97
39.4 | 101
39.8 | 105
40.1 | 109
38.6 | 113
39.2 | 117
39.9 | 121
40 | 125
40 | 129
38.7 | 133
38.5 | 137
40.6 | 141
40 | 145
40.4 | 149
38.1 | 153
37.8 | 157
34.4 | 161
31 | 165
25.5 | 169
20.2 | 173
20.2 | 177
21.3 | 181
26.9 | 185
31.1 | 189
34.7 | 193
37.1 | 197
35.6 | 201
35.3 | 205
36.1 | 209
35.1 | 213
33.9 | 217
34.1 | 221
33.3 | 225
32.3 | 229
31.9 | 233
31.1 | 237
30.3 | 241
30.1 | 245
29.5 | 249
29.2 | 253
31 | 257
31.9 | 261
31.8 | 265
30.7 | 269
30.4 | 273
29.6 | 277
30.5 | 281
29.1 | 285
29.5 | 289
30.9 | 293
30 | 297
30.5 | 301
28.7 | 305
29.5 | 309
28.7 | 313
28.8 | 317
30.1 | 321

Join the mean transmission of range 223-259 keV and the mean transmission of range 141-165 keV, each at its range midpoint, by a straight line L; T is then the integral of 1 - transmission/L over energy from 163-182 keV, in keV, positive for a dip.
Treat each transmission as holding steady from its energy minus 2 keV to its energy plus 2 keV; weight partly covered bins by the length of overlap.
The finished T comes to 6.56 keV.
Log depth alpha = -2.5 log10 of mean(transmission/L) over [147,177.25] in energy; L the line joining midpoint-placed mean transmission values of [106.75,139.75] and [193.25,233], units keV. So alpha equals 0.18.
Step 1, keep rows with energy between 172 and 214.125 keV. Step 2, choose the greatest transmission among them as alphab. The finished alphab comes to 37.1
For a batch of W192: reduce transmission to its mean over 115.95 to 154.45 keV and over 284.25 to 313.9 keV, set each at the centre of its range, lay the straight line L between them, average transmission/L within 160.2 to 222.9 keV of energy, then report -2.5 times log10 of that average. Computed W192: 0.17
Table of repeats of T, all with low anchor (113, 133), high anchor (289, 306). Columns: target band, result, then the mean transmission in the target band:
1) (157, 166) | 0.8 keV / 34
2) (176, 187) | 4.0 keV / 23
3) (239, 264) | 1.6 keV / 30.4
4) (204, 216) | -0.2 keV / 35.4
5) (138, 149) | -0.5 keV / 40.2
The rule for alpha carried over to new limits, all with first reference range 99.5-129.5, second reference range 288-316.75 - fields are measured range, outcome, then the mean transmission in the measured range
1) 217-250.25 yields 0.052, 31.8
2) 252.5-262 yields 0.042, 30.8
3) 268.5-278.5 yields 0.035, 30.2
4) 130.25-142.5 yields -0.023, 39.3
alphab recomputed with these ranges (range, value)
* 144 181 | 40.4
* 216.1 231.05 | 34.1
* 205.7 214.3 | 36.1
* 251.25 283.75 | 31.9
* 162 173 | 31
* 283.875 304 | 30.9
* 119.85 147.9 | 40.6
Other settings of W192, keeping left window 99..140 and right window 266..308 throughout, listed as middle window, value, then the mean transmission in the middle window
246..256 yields 0.09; 29.6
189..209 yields -0.01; 35.3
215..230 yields 0.01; 33.5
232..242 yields 0.06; 31.1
